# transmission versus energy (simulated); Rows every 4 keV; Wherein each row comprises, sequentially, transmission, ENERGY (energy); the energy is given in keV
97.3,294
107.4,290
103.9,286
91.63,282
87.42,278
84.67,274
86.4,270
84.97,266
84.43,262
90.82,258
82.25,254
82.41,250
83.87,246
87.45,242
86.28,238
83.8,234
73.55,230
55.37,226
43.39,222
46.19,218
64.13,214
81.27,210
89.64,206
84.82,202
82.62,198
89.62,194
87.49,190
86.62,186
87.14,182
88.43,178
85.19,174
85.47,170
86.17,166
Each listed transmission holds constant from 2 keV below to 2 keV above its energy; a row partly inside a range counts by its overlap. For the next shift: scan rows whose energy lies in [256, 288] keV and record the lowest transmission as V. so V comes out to 84.43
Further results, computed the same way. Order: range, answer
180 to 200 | 82.62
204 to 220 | 46.19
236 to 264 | 82.25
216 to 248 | 43.39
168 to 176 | 85.19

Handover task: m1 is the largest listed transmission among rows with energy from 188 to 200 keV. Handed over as 89.62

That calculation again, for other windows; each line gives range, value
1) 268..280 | 87.42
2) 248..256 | 82.41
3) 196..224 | 89.64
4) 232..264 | 90.82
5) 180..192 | 87.49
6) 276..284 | 91.63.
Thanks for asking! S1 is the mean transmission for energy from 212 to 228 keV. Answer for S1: 52.3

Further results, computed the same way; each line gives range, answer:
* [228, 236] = 78.7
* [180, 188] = 86.9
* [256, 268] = 86.7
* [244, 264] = 84.8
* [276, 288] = 94.3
